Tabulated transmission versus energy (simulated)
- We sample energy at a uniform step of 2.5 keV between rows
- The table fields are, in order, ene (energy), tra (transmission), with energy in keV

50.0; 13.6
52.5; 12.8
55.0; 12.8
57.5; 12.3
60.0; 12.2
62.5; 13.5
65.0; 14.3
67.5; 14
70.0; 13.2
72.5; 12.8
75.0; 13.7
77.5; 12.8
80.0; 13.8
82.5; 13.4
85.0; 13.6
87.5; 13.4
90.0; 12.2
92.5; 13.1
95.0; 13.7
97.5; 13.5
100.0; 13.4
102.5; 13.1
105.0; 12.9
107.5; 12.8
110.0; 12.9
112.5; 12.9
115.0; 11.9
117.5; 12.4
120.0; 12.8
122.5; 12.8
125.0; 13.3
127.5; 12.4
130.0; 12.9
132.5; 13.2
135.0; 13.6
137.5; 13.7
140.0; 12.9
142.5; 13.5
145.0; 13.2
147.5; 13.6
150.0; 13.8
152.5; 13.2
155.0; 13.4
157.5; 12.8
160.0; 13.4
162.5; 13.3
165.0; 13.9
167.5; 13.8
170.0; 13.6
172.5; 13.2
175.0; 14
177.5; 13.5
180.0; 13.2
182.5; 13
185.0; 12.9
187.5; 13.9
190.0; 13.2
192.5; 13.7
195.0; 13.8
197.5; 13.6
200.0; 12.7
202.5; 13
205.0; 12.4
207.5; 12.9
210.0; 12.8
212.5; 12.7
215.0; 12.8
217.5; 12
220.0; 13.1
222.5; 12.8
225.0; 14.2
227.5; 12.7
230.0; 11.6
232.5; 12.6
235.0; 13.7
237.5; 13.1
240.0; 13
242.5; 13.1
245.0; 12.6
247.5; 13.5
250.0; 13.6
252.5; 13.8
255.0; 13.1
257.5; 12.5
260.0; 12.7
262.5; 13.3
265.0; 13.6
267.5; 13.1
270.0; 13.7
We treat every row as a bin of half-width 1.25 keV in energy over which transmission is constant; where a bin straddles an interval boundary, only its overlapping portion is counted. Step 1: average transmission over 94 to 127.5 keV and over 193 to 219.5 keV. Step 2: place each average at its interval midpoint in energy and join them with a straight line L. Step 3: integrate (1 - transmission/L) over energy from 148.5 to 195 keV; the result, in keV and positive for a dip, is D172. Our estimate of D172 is -1.92 keV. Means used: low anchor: 12.9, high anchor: 12.9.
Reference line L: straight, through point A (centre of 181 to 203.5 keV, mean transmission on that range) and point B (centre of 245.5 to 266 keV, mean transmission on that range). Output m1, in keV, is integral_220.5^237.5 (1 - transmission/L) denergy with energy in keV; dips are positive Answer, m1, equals 0.4 keV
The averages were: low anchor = 13.3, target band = 13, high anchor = 13.2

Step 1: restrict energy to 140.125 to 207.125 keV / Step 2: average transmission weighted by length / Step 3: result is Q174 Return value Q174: 13.4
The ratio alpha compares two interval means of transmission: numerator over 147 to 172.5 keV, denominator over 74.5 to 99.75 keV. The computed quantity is 1.01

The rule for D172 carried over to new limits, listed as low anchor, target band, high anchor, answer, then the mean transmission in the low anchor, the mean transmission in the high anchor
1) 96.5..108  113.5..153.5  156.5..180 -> 0.7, 13.2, 13.5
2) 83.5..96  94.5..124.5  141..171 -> 0.8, 13.2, 13.5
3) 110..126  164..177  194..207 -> -0.8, 12.7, 13.1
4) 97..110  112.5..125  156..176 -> 0.6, 13.1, 13.5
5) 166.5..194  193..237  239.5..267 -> 1.3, 13.5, 13.2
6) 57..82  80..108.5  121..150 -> 0.1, 13.3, 13.2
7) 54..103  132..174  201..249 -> -1.2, 13.2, 12.9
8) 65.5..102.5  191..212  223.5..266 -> 0.1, 13.3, 13.1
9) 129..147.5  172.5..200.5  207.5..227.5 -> -0.8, 13.3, 12.9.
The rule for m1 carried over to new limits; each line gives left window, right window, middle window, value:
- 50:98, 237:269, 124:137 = 0.1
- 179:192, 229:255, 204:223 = 0.7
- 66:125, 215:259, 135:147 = -0.3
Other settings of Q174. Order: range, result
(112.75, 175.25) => 13.2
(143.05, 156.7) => 13.4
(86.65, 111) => 13.1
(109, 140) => 12.9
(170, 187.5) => 13.4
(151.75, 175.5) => 13.4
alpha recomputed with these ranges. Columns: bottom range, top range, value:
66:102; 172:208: 1.00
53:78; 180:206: 1.01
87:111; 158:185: 1.03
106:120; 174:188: 1.06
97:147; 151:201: 1.03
